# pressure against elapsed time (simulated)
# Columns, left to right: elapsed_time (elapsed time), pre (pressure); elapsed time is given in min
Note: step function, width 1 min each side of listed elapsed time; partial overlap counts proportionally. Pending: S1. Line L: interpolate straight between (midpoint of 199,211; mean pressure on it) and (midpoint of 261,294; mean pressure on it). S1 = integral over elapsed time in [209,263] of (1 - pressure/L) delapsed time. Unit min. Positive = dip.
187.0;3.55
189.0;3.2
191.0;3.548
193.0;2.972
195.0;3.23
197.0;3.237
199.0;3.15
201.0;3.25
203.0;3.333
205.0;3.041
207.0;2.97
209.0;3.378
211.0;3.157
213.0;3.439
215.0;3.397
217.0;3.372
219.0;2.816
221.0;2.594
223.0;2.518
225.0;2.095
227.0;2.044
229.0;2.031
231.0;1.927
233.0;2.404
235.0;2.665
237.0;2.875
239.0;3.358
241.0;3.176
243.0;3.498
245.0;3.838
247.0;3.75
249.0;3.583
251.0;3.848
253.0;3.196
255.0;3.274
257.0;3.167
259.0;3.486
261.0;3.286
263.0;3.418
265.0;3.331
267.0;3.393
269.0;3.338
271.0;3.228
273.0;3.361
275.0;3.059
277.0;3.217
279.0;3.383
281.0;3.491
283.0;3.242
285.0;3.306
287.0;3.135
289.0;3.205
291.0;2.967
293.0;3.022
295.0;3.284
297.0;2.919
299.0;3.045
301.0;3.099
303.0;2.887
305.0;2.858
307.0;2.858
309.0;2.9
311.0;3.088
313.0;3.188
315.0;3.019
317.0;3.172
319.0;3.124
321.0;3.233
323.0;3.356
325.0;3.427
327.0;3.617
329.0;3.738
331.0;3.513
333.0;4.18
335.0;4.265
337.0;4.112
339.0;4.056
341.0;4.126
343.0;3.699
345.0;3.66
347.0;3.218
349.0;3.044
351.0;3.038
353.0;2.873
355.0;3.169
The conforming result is 2.9 min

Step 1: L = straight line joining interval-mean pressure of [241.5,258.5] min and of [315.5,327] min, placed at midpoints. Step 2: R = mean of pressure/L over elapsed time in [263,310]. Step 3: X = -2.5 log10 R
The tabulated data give 0.08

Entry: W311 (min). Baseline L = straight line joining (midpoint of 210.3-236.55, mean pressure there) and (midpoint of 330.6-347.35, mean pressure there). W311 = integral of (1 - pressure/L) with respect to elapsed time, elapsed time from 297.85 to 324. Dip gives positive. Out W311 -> 3.92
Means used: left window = 2.65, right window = 3.91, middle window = 3.06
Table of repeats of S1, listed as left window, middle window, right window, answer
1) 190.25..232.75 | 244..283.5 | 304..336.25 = -3.45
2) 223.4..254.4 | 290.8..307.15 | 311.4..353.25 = 1.53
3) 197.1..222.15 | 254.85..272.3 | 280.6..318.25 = -1.21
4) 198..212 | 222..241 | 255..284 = 4.48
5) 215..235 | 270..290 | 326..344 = -0.38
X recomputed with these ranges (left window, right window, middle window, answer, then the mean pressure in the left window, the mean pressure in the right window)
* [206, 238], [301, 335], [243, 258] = -0.21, 2.73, 3.28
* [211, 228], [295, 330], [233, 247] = -0.12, 2.81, 3.15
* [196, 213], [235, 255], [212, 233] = 0.25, 3.2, 3.41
